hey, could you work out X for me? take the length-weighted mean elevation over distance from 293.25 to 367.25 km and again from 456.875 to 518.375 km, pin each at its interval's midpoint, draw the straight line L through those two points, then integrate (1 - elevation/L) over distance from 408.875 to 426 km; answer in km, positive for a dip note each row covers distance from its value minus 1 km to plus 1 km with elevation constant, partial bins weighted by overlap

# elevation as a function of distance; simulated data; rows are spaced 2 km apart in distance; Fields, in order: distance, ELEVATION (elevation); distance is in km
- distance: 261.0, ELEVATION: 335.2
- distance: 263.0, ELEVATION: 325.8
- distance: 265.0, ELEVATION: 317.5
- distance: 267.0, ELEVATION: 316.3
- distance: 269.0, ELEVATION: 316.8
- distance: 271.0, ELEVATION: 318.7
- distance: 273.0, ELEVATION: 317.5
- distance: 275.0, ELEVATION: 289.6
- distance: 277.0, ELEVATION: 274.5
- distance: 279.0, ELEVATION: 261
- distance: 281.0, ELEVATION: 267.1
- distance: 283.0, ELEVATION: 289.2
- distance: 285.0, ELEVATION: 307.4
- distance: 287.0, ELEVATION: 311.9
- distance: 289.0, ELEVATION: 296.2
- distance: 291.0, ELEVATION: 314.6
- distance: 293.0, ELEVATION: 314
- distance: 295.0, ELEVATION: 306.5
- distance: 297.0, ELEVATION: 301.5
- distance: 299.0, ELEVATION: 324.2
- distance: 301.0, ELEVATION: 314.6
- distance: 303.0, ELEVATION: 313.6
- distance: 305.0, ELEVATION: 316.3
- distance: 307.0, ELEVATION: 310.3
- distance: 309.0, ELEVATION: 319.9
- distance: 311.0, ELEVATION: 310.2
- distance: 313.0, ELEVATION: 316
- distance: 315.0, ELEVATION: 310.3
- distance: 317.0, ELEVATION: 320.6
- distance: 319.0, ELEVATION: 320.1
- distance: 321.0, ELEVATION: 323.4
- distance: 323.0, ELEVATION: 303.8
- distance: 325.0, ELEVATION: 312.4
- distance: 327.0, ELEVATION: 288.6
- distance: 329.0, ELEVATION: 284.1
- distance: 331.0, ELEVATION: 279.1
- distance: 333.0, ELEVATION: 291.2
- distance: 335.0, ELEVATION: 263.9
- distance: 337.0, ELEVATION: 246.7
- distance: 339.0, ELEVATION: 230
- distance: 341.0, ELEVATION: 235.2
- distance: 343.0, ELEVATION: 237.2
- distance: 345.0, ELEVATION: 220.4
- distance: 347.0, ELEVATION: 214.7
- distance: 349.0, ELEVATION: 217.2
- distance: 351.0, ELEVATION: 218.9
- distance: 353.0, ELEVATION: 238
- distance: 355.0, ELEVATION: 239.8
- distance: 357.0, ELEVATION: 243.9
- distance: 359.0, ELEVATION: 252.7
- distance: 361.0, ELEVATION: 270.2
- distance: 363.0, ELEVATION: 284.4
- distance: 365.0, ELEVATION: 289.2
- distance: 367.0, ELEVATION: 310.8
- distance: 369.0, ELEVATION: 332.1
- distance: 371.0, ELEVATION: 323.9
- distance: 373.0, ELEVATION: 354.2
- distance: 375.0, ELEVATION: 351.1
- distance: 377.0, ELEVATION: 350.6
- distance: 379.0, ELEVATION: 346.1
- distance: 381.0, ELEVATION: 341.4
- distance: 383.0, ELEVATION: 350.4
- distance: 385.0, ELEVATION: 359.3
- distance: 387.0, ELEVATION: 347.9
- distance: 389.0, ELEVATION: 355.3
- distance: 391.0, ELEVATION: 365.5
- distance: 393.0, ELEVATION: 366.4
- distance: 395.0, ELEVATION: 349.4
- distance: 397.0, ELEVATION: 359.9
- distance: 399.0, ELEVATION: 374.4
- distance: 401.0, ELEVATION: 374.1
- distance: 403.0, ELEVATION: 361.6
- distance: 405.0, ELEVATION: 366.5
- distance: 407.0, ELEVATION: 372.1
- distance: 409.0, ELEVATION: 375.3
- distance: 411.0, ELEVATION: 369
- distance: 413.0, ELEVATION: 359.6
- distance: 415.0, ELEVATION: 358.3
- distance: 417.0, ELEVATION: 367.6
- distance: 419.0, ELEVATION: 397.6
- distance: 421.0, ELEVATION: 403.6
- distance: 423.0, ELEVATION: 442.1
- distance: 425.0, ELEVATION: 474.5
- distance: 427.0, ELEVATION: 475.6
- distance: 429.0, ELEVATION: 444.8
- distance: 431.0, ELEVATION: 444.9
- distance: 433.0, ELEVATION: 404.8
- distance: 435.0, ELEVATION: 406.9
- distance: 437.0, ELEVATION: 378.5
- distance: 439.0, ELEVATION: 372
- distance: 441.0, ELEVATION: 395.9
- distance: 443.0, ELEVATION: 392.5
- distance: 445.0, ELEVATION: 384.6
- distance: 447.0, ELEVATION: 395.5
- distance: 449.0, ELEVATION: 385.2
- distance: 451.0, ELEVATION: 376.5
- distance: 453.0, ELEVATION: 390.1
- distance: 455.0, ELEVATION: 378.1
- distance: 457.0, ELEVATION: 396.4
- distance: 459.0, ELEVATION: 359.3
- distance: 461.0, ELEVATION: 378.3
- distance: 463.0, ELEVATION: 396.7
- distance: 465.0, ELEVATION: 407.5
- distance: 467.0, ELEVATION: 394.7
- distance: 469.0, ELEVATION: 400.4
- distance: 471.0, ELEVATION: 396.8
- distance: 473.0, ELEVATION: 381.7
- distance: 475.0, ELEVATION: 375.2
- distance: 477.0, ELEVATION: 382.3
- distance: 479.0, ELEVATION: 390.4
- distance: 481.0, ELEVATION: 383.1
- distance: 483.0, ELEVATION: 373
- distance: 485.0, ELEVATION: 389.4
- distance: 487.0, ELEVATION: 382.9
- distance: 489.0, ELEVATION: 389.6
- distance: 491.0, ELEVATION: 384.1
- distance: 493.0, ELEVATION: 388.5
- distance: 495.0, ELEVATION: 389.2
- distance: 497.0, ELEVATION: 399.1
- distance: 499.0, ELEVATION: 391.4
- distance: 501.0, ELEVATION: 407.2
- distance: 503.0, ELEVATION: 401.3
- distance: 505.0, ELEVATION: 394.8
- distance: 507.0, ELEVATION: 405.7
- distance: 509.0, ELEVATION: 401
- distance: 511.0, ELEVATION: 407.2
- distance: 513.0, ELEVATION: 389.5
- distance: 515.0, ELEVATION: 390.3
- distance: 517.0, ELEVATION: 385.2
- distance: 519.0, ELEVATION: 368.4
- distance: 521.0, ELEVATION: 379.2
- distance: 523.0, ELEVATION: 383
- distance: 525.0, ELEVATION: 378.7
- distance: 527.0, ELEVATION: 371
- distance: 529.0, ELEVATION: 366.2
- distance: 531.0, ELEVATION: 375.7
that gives -2.7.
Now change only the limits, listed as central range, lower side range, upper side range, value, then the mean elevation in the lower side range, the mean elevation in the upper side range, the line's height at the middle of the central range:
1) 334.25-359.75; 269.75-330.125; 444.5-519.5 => 7.2 km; 305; 389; 327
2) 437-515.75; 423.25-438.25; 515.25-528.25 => 2.9 km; 432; 378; 405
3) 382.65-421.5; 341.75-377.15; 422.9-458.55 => -2.8 km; 273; 406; 343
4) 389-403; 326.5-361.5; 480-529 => -3.4 km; 248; 388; 293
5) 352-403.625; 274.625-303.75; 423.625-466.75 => 4.6 km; 299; 402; 358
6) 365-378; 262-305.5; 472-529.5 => 0.2 km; 305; 387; 338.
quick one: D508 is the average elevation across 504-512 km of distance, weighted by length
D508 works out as 402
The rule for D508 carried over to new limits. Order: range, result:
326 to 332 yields 284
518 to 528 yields 376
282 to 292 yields 304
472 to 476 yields 378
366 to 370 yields 321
